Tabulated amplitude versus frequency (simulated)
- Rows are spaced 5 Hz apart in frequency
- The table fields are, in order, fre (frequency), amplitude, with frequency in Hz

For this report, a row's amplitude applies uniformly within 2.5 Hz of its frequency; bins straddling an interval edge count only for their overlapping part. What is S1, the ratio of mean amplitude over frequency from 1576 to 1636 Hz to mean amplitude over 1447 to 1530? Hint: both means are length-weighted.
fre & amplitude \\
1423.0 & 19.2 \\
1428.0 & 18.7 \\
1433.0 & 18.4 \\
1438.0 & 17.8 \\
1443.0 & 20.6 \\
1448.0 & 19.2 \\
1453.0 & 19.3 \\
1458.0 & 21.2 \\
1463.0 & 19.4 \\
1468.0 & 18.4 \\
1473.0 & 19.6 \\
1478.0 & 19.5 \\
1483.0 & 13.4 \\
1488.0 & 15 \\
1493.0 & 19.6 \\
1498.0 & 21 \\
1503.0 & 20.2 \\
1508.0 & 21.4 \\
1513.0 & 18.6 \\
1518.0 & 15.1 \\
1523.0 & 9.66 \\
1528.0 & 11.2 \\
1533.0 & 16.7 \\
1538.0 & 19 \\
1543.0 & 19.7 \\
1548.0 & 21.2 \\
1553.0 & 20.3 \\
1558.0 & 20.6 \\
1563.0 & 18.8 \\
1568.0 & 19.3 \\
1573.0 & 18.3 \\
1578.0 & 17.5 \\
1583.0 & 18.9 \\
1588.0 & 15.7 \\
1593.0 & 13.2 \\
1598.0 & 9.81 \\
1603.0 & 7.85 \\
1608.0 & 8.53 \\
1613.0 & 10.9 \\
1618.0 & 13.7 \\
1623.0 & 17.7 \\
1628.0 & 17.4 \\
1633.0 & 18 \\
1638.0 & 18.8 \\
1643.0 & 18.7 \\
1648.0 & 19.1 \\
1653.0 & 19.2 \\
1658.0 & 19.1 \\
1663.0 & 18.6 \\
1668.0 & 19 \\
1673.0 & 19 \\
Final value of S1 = 0.79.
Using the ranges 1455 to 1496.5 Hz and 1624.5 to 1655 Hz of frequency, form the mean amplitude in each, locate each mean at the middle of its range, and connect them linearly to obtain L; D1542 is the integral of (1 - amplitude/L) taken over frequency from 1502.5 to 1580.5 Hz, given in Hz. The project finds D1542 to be 2.1 Hz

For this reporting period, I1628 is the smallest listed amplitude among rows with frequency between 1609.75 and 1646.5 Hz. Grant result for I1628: 10.9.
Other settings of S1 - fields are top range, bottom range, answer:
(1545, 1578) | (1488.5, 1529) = 1.14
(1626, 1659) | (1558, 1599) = 1.10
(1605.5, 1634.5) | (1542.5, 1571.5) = 0.71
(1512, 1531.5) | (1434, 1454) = 0.70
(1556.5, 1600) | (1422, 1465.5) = 0.87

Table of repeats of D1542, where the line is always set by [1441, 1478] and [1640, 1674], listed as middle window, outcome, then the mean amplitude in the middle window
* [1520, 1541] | 5.5 Hz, 14.3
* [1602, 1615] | 6.8 Hz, 9.17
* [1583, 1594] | 2.0 Hz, 15.6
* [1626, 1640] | 0.7 Hz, 18.1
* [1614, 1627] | 2.5 Hz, 15.3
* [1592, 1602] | 4.4 Hz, 10.7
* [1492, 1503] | -0.5 Hz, 20.4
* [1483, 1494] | 1.9 Hz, 16.1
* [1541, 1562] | -1.1 Hz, 20.3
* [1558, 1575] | 0.2 Hz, 19.1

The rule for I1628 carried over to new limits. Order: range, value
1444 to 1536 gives 9.66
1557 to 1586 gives 17.5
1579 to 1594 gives 13.2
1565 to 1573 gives 18.3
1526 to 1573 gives 11.2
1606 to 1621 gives 8.53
